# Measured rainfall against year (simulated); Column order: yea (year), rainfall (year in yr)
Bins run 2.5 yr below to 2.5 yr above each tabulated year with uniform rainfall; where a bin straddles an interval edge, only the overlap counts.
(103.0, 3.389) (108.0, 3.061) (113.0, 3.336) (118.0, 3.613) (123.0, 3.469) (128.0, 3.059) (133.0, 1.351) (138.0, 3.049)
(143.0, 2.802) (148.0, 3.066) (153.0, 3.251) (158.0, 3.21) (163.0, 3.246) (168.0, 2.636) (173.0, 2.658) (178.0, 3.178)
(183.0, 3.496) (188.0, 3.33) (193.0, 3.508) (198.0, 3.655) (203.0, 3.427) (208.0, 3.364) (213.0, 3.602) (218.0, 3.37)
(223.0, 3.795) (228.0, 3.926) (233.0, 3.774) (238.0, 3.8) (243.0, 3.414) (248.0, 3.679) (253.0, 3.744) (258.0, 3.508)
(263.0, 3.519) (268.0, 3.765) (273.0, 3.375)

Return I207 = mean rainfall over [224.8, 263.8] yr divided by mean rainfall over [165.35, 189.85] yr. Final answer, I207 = 1.20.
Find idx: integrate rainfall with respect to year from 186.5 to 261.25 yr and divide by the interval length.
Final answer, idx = 3.6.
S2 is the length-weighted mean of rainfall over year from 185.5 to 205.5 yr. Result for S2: 3.48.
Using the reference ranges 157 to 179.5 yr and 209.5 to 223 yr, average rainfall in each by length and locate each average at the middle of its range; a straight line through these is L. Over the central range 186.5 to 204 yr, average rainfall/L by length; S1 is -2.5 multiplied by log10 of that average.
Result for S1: -0.07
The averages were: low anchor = 2.96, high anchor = 3.53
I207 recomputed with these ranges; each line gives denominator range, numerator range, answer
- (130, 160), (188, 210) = 1.25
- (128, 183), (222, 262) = 1.28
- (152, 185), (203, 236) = 1.18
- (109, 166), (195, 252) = 1.19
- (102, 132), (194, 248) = 1.12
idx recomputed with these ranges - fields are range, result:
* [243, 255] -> 3.65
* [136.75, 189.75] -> 3.08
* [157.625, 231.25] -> 3.37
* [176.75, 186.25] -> 3.36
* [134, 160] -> 2.97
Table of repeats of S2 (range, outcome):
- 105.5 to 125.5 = 3.37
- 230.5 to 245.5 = 3.66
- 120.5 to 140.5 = 2.73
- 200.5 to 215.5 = 3.46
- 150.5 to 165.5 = 3.24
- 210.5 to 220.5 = 3.49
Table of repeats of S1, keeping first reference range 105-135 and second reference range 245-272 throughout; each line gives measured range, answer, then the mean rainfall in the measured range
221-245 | -0.07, 3.75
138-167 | 0.03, 3.08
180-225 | -0.04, 3.5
